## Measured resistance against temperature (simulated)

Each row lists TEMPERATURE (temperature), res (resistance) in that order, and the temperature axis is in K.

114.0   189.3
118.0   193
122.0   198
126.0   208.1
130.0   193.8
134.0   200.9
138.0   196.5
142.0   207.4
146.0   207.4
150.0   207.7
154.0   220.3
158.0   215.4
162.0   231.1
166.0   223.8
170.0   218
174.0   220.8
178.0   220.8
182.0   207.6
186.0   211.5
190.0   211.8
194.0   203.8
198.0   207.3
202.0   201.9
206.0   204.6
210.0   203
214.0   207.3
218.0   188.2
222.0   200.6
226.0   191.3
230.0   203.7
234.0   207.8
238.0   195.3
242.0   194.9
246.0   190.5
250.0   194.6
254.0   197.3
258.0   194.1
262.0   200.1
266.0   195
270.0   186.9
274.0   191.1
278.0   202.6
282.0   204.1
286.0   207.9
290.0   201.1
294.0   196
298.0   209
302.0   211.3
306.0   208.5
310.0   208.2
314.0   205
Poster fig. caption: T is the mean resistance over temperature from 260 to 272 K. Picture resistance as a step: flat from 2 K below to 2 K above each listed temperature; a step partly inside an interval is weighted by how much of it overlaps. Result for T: 194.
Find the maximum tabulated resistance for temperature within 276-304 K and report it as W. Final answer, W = 211.3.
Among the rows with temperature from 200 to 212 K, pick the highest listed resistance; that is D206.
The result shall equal 204.6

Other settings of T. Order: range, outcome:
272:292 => 201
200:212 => 203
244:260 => 194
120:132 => 200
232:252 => 197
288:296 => 199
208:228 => 198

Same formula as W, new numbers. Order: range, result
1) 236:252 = 195.3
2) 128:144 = 207.4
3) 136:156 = 220.3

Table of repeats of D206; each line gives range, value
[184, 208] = 211.8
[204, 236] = 207.8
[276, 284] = 204.1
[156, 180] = 231.1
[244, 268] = 200.1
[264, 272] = 195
